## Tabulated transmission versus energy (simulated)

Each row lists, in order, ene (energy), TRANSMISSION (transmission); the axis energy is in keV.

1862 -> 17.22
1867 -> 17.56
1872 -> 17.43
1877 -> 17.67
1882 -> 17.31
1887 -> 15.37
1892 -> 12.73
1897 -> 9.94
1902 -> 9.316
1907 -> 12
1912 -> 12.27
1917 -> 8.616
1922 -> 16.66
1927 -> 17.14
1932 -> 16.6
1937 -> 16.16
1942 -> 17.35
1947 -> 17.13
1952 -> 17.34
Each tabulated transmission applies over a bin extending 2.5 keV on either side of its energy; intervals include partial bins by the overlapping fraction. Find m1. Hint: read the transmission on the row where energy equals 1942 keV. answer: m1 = 17.35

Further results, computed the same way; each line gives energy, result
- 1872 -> 17.43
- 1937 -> 16.16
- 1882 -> 17.31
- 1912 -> 12.27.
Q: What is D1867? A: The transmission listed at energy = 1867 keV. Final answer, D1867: 17.56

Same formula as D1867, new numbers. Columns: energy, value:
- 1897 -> 9.94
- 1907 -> 12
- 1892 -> 12.73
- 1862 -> 17.22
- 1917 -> 8.616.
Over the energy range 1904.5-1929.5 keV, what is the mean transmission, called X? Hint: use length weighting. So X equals 13.3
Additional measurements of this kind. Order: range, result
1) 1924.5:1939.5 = 16.6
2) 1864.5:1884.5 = 17.5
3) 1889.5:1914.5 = 11.3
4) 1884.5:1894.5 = 14.1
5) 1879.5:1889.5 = 16.3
